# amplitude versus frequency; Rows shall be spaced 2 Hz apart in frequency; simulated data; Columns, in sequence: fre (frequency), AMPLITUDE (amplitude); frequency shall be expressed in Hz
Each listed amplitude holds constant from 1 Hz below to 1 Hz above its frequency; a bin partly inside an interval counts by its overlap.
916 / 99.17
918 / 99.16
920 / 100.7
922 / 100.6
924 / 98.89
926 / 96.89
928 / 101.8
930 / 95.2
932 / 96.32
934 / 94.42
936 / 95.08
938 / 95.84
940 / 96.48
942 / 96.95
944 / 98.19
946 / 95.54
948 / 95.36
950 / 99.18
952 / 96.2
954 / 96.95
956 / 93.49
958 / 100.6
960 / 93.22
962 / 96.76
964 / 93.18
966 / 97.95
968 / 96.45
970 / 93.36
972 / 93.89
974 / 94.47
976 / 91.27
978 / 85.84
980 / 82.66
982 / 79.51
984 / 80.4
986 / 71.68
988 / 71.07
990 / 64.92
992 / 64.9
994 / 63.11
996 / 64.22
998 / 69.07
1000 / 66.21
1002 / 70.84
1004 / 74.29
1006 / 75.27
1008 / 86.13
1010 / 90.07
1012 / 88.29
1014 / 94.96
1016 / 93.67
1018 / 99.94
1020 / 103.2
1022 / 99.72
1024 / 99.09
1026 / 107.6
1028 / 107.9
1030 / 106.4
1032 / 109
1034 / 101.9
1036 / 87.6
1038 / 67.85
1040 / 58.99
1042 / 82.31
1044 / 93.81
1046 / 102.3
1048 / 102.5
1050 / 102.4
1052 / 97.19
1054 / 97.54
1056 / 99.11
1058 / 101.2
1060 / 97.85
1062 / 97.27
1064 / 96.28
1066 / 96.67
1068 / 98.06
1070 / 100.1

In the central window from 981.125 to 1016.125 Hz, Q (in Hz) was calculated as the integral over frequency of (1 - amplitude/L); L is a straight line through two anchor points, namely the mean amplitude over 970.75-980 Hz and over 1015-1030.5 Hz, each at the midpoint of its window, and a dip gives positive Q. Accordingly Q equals 7.53 Hz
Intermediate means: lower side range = 90.5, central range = 75.6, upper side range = 102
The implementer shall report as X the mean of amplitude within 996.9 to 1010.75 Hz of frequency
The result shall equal 75.6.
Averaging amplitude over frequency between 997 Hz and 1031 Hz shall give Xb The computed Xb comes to 90.2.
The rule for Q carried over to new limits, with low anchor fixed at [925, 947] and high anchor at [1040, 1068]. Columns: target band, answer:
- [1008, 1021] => 0.3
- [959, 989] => 2.6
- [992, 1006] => 4.1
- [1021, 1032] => -1.0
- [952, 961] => 0.0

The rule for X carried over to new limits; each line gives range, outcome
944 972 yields 96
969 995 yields 79.8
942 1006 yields 85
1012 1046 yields 94.7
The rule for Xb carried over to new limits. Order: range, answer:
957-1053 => 87.9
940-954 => 96.9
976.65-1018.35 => 77.7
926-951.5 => 96.7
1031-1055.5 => 92.1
